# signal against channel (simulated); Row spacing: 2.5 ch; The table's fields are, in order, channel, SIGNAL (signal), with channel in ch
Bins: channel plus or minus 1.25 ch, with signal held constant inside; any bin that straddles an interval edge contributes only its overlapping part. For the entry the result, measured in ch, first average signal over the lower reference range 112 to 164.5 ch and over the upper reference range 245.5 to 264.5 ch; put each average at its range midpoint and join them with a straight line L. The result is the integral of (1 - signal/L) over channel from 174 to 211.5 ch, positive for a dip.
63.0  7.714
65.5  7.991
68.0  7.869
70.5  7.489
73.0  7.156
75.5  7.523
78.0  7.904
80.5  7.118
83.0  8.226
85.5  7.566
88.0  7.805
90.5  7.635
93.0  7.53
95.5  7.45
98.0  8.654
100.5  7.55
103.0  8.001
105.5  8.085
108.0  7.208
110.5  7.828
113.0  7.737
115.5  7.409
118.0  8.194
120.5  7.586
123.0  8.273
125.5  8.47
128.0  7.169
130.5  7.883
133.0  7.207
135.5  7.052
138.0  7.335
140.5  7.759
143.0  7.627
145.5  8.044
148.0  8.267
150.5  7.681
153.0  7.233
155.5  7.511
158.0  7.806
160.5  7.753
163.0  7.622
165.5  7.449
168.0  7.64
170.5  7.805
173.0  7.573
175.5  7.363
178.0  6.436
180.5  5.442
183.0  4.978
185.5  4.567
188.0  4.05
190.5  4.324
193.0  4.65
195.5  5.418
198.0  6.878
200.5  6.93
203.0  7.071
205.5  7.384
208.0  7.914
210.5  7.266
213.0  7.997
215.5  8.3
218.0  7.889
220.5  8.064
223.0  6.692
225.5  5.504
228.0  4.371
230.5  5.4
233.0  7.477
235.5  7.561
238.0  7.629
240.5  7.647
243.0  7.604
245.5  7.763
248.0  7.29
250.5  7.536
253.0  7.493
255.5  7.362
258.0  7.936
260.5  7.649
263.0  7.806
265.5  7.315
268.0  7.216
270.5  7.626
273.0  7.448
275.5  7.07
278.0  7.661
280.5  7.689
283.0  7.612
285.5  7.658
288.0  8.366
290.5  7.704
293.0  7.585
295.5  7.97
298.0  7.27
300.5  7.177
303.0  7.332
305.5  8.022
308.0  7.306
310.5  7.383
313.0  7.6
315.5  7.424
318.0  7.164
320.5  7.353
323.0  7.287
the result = 7.8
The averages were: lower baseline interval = 7.69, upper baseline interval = 7.59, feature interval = 6.05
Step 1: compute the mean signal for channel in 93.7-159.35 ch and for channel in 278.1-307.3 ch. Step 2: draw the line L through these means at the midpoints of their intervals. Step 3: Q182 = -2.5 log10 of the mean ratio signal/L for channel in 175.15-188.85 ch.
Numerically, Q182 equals 0.39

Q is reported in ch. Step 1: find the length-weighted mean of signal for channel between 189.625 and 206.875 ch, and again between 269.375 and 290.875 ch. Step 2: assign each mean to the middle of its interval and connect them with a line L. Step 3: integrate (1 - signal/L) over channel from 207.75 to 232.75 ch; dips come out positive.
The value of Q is -1.51 ch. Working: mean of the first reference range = 6.15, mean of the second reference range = 7.65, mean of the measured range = 6.92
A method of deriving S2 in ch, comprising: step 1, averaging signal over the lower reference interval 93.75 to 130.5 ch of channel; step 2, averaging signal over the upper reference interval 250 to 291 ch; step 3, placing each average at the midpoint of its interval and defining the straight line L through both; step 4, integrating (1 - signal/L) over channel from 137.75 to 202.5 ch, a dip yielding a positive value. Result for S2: 8.2 ch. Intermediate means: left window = 7.83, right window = 7.6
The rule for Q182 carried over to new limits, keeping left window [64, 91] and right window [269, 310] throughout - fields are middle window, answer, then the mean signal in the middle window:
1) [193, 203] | 0.21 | 6.27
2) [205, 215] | -0.01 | 7.71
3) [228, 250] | 0.07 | 7.14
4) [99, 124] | -0.02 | 7.79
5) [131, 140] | 0.05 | 7.3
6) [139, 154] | -0.02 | 7.77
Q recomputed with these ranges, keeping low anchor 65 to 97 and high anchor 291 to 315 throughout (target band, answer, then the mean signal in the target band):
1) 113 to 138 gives -0.2 ch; 7.68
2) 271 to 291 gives -0.3 ch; 7.65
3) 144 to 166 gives -0.3 ch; 7.72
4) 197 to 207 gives 0.6 ch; 7.09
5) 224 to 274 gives 2.4 ch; 7.18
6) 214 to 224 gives -0.3 ch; 7.77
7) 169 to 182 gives 1.2 ch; 6.9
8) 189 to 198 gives 3.0 ch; 5.07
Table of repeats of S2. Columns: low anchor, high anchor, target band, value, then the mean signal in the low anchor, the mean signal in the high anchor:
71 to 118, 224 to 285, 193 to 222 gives 0.5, 7.7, 7.24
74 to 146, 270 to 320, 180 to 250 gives 9.4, 7.71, 7.55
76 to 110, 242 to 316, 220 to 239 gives 2.7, 7.75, 7.56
